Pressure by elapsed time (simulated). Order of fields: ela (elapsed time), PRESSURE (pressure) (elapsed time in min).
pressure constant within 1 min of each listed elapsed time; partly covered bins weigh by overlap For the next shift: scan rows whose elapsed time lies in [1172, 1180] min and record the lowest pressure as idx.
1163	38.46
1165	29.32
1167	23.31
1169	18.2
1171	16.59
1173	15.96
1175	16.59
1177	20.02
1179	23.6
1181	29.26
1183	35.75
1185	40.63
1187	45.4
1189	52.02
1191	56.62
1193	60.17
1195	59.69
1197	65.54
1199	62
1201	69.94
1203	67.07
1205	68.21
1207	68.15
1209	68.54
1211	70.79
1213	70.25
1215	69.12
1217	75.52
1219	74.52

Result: 15.96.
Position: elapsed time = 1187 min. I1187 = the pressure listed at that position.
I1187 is 45.4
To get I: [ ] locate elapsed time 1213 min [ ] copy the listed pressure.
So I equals 70.25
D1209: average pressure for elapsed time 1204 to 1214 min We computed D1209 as 69.2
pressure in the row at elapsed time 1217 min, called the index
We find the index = 75.52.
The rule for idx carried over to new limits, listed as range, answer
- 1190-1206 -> 56.62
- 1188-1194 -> 52.02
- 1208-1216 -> 68.54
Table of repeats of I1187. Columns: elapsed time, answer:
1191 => 56.62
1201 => 69.94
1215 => 69.12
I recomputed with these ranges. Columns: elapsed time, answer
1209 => 68.54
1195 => 59.69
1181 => 29.26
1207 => 68.15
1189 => 52.02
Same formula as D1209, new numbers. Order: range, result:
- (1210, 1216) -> 70.1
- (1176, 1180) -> 21.8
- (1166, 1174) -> 18.5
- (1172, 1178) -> 17.5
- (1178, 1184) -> 29.5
